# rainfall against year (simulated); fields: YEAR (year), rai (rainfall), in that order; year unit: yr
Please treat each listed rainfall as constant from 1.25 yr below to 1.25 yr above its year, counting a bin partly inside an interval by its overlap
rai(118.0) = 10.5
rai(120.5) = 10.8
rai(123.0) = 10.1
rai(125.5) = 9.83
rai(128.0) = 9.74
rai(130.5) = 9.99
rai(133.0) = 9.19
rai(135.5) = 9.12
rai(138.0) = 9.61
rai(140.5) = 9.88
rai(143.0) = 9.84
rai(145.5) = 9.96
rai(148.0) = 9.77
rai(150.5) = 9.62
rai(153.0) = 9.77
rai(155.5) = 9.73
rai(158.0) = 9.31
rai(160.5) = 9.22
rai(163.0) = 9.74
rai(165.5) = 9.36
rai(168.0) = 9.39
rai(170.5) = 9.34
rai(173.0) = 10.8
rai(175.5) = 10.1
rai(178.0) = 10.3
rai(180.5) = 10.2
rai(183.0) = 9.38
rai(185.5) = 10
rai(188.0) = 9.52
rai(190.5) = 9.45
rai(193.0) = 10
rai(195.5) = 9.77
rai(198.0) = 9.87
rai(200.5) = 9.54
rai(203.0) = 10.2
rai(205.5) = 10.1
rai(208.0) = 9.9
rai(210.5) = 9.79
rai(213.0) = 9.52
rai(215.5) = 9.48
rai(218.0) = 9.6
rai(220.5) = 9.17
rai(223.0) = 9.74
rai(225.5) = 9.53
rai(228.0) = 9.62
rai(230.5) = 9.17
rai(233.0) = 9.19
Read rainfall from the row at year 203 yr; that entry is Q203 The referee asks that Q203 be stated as 10.2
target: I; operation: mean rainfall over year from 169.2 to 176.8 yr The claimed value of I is 10.1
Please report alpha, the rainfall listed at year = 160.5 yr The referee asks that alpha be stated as 9.22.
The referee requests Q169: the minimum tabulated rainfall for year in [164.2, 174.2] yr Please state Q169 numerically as 9.34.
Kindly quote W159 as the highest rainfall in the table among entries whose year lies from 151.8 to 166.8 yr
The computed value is 9.77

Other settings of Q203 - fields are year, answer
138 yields 9.61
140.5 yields 9.88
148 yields 9.77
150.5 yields 9.62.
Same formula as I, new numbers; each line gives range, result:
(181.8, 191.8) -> 9.59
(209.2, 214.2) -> 9.66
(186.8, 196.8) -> 9.69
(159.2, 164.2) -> 9.48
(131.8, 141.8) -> 9.45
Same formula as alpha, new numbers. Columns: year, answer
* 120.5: 10.8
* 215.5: 9.48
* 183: 9.38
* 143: 9.84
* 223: 9.74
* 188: 9.52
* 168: 9.39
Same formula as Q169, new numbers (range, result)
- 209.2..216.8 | 9.48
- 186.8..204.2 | 9.45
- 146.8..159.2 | 9.31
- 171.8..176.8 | 10.1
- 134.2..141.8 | 9.12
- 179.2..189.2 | 9.38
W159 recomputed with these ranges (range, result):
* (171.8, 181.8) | 10.8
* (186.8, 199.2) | 10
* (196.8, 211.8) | 10.2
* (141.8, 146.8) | 9.96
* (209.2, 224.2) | 9.79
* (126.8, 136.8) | 9.99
